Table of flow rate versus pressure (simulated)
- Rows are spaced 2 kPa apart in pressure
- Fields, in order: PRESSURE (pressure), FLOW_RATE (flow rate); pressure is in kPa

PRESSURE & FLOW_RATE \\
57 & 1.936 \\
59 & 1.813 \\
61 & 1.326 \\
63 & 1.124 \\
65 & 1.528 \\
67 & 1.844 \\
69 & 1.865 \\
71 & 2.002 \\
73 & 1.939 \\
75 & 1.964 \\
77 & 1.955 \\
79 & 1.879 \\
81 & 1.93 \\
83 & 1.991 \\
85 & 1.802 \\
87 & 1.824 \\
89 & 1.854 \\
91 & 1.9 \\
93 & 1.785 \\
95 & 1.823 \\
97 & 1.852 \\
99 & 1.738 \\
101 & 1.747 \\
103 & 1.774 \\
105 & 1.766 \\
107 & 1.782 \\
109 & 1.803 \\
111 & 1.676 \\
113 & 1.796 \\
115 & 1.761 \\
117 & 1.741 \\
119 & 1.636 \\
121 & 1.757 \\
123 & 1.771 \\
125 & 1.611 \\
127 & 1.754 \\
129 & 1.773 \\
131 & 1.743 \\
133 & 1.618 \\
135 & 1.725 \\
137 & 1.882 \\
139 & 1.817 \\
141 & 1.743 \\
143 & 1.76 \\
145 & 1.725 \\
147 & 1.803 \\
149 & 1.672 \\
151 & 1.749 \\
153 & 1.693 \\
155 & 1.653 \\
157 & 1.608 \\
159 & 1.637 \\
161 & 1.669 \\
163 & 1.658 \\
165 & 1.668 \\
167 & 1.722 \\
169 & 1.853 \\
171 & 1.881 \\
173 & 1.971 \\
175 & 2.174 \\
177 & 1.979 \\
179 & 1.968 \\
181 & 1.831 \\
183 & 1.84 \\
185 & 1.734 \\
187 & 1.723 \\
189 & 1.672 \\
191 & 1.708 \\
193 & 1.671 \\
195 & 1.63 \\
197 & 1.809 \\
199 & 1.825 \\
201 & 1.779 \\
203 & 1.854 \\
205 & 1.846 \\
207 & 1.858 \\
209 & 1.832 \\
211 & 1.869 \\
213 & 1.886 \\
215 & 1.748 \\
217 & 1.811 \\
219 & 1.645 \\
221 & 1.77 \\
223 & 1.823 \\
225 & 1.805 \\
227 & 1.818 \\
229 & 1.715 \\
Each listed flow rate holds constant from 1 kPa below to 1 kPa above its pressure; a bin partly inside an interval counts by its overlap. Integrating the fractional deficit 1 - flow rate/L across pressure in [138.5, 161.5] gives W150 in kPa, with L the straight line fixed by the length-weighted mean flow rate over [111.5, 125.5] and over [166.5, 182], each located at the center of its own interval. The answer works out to 1.63 kPa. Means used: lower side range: 1.73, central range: 1.71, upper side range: 1.93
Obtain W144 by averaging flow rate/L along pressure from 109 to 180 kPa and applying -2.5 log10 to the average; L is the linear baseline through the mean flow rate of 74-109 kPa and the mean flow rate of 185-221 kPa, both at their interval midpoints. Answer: 0.03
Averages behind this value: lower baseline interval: 1.84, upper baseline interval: 1.77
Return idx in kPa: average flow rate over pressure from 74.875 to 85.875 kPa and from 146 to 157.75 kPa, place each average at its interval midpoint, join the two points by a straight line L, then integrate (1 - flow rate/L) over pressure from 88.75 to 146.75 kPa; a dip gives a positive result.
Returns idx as 1.30 kPa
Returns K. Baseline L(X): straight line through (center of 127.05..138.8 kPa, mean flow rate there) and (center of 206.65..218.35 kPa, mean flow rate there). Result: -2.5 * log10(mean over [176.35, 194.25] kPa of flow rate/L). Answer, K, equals 0.01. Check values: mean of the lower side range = 1.75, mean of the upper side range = 1.83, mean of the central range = 1.79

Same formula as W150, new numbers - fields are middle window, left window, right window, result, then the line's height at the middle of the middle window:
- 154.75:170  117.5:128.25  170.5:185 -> 1.53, 1.87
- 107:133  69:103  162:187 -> 1.83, 1.86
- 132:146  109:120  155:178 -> 0.06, 1.76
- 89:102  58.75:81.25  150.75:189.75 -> -0.35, 1.76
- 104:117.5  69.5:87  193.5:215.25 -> 0.95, 1.9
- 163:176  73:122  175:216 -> -0.34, 1.81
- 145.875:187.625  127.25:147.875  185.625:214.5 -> -0.38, 1.77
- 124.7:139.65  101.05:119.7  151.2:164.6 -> -0.32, 1.71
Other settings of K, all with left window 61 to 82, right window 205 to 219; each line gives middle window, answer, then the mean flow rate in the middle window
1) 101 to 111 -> 0.01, 1.77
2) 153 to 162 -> 0.10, 1.65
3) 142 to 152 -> 0.04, 1.74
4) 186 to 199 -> 0.06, 1.71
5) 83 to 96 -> -0.03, 1.84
